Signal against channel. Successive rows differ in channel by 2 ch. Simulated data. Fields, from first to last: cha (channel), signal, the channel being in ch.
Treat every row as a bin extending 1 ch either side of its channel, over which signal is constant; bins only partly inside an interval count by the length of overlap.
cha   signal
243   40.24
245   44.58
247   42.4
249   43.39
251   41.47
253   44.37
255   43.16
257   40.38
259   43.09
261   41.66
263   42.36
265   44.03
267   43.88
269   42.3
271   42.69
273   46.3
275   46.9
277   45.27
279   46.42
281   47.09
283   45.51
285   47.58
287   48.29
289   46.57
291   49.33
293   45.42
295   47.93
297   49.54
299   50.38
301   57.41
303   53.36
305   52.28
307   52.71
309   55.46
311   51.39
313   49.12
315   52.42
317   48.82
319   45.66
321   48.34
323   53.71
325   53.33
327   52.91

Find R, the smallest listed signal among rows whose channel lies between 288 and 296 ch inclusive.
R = 45.42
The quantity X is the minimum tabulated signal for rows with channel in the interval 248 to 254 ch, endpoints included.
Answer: 41.47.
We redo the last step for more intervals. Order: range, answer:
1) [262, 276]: 42.3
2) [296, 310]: 49.54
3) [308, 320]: 45.66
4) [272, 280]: 45.27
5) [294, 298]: 47.93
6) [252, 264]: 40.38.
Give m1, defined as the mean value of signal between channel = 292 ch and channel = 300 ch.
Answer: 48.3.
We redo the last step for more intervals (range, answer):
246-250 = 42.9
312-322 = 48.9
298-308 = 53.2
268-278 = 44.7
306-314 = 52.2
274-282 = 46.4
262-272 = 43.1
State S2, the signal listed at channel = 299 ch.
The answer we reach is 50.38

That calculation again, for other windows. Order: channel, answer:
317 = 48.82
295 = 47.93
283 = 45.51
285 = 47.58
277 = 45.27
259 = 43.09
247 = 42.4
